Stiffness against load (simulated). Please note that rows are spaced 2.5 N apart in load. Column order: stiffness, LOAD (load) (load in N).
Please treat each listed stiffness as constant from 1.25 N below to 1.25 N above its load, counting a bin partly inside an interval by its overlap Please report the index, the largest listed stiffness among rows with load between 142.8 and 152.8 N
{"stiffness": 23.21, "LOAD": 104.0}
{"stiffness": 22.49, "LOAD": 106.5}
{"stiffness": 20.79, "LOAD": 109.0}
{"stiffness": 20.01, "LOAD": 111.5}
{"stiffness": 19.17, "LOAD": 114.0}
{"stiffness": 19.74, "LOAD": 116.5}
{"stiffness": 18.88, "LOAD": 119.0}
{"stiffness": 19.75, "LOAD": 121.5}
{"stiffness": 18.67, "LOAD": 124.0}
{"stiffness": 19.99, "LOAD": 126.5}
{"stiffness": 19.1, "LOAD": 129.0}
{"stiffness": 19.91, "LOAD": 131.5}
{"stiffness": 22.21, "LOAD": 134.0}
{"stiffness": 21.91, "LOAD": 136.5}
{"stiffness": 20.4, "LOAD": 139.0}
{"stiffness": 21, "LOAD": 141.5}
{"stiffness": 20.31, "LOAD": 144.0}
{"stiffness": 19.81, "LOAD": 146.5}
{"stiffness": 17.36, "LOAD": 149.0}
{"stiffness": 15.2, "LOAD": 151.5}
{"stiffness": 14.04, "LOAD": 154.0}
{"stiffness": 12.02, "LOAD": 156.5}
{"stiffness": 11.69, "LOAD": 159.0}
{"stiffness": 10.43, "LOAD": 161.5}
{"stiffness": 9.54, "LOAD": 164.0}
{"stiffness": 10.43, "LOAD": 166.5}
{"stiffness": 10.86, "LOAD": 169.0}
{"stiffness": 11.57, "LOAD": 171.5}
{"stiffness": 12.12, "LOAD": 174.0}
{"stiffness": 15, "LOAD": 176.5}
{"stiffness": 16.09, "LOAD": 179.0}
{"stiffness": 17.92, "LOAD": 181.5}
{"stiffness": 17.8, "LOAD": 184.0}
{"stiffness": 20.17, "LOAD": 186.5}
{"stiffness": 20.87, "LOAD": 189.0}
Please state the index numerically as 20.31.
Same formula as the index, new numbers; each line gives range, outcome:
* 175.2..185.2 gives 17.92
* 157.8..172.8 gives 11.69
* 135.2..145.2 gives 21.91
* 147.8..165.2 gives 17.36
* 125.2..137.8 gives 22.21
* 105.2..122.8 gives 22.49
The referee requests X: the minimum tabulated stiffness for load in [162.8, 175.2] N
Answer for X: 9.54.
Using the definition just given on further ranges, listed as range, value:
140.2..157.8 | 12.02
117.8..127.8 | 18.67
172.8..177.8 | 12.12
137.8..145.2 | 20.31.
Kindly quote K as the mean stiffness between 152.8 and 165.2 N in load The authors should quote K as 11.5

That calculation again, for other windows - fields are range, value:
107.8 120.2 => 19.7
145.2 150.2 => 18.6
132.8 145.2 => 21.2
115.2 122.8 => 19.4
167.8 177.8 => 12.4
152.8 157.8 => 13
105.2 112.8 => 21.1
